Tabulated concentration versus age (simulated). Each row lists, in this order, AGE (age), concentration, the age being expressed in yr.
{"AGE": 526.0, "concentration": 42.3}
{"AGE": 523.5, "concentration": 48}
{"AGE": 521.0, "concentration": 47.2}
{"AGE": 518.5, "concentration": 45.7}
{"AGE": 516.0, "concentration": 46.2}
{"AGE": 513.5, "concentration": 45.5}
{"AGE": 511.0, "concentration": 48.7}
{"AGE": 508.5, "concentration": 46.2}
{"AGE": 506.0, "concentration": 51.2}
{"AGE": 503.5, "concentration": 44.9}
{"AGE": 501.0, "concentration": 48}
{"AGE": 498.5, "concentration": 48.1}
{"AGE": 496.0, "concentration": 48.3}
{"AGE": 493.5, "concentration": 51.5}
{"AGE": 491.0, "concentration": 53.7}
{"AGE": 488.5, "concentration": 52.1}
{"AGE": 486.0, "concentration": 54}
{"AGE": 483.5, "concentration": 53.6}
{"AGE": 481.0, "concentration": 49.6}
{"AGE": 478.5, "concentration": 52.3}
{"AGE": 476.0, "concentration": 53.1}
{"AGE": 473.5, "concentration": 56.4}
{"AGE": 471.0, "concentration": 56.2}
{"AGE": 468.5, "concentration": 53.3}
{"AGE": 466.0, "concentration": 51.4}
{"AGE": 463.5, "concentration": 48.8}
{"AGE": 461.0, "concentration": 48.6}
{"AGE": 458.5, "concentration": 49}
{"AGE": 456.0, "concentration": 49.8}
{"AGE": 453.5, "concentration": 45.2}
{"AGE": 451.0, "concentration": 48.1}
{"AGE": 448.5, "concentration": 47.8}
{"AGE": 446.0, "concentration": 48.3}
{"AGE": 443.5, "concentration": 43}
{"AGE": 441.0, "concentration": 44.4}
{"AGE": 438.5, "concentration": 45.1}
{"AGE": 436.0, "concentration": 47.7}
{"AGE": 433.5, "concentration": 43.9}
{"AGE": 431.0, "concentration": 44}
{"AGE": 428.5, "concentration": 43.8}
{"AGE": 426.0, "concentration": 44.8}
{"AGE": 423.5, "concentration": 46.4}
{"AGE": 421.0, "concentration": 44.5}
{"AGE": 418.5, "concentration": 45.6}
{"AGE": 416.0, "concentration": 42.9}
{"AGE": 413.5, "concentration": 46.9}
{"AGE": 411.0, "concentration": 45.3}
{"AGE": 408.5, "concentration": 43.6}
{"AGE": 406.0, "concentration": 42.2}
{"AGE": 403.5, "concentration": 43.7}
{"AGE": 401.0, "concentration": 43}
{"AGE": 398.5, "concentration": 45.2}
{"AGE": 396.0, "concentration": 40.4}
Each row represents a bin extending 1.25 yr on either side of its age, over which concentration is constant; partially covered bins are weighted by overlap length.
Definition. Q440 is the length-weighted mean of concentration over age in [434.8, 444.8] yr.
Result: 45.1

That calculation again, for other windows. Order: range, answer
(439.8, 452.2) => 46.3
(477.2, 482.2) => 51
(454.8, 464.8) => 49.1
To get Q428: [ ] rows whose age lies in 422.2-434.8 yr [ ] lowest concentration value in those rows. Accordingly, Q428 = 43.8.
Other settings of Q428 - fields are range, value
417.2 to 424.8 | 44.5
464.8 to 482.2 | 49.6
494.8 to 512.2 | 44.9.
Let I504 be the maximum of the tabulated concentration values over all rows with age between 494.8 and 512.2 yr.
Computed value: 51.2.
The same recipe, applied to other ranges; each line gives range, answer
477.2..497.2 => 54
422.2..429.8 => 46.4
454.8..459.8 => 49.8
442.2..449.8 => 48.3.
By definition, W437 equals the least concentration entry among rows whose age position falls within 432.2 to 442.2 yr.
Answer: 43.9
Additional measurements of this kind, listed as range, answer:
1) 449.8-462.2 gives 45.2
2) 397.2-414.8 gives 42.2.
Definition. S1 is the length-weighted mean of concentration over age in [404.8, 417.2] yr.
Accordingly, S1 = 44.2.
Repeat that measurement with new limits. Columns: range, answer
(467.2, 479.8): 54.2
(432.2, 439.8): 45.5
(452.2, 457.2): 47.5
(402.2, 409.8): 43.2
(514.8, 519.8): 46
